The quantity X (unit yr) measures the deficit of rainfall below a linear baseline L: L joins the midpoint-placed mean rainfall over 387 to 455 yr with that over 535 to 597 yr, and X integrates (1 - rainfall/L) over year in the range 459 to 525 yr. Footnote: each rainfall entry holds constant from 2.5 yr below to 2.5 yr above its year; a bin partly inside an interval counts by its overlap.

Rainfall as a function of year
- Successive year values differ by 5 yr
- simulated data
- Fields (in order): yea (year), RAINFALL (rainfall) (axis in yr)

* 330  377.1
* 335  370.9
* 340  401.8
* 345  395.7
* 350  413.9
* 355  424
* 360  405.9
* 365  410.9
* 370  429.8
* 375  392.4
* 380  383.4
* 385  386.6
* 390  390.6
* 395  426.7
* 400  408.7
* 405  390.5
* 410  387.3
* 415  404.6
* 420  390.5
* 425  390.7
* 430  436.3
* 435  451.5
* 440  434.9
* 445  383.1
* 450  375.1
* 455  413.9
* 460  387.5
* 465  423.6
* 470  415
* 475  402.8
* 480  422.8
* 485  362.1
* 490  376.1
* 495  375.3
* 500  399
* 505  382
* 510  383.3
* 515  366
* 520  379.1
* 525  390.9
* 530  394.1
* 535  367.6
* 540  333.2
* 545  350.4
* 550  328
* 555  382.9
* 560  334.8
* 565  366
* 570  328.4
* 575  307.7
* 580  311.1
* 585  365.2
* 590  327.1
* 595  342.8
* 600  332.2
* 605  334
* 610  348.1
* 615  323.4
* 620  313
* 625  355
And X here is -2.9 yr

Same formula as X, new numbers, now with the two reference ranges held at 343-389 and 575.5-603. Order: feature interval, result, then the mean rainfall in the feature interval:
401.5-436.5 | -1.7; 406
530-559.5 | -0.6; 355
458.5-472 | -1.3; 410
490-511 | -1.3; 384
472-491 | -1.3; 393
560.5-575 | 0.1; 339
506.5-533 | -2.0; 382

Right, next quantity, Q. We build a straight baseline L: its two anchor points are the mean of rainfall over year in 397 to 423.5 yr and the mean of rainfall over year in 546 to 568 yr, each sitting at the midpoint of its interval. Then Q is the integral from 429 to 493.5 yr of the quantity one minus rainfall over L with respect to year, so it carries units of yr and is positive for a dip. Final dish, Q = -4.1 yr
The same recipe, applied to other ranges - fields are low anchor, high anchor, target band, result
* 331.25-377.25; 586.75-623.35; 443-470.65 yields -1.8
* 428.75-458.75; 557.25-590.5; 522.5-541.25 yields -0.7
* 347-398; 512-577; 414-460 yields -2.4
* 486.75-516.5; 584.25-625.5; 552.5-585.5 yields 1.0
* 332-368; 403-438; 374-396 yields 0.6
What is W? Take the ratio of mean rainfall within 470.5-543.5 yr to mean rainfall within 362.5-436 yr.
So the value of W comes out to 0.94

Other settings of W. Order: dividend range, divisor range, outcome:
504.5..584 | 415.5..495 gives 0.88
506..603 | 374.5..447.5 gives 0.87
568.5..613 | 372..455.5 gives 0.83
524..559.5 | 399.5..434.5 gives 0.89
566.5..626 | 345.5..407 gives 0.82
